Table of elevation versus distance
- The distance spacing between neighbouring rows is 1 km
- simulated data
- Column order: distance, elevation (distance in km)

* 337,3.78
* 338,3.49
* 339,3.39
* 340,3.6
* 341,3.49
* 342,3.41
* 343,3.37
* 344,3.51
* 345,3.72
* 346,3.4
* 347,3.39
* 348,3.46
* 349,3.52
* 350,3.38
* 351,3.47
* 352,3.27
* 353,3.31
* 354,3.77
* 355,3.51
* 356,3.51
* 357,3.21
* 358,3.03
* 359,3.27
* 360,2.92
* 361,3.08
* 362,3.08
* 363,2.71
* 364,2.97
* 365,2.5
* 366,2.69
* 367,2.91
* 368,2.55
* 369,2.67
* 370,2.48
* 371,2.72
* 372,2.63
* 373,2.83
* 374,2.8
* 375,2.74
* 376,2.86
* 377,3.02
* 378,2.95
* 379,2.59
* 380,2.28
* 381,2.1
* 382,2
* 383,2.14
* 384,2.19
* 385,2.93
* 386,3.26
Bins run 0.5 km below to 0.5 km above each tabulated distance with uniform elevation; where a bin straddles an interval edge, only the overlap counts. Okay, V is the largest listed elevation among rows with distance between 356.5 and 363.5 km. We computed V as 3.27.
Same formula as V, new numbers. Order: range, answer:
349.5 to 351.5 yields 3.47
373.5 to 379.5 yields 3.02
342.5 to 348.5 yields 3.72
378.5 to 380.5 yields 2.59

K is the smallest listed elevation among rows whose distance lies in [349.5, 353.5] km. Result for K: 3.27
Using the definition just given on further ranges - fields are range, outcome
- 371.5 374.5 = 2.63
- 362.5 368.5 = 2.5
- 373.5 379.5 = 2.59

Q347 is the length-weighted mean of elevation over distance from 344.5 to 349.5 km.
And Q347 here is 3.5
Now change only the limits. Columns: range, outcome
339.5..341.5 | 3.54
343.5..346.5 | 3.54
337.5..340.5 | 3.49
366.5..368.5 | 2.73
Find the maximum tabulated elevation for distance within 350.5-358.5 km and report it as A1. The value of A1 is 3.77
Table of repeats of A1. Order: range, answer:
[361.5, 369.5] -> 3.08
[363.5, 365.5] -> 2.97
